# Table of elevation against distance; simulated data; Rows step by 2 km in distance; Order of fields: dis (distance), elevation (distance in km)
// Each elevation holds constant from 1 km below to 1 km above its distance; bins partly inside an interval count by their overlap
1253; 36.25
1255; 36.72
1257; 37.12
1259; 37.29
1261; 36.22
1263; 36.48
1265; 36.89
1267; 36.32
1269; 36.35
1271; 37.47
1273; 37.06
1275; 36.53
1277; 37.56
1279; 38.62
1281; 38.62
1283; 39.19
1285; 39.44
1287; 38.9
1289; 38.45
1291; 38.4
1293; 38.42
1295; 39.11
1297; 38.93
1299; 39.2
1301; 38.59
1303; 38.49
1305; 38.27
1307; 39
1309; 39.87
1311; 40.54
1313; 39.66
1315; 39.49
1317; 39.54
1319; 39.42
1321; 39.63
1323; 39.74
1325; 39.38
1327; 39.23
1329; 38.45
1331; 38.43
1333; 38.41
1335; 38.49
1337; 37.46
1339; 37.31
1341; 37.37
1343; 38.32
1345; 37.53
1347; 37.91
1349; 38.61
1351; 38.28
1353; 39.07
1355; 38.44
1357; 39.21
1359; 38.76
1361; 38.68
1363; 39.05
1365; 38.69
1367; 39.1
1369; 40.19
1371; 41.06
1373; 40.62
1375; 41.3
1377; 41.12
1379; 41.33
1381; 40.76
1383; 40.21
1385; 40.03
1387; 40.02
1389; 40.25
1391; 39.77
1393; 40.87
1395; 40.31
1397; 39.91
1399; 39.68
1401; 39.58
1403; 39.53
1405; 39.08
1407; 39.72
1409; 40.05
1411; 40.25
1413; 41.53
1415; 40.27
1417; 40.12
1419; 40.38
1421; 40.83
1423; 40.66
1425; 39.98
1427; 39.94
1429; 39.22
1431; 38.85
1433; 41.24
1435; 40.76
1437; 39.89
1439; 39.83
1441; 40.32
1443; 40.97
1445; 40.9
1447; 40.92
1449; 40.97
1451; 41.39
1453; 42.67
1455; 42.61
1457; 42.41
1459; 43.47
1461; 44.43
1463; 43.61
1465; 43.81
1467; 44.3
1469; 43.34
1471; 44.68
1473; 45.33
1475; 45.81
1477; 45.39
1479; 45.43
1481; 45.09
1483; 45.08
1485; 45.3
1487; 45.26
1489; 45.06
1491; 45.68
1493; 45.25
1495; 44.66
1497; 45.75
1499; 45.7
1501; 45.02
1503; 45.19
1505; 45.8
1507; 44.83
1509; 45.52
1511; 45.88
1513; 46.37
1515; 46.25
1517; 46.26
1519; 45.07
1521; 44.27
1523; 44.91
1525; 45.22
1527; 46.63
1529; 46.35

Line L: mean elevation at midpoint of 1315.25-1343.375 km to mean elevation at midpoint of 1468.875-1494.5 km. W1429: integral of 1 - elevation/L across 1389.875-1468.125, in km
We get 3.72 km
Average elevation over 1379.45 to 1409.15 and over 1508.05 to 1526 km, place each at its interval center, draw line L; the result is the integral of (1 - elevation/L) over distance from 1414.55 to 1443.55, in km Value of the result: 1.0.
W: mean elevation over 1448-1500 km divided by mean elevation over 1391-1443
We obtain 1.10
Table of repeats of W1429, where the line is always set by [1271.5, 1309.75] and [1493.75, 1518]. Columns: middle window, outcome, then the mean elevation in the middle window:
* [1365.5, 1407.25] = 1.5 km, 40.2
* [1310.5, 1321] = -0.1 km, 39.7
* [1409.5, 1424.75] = 0.8 km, 40.5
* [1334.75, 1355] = 1.1 km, 38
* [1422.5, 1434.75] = 0.9 km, 40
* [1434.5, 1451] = 1.1 km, 40.6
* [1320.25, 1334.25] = 0.3 km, 39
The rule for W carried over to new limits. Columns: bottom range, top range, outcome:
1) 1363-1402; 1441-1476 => 1.07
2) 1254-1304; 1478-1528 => 1.20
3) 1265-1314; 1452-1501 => 1.16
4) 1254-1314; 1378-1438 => 1.05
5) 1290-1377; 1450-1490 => 1.13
